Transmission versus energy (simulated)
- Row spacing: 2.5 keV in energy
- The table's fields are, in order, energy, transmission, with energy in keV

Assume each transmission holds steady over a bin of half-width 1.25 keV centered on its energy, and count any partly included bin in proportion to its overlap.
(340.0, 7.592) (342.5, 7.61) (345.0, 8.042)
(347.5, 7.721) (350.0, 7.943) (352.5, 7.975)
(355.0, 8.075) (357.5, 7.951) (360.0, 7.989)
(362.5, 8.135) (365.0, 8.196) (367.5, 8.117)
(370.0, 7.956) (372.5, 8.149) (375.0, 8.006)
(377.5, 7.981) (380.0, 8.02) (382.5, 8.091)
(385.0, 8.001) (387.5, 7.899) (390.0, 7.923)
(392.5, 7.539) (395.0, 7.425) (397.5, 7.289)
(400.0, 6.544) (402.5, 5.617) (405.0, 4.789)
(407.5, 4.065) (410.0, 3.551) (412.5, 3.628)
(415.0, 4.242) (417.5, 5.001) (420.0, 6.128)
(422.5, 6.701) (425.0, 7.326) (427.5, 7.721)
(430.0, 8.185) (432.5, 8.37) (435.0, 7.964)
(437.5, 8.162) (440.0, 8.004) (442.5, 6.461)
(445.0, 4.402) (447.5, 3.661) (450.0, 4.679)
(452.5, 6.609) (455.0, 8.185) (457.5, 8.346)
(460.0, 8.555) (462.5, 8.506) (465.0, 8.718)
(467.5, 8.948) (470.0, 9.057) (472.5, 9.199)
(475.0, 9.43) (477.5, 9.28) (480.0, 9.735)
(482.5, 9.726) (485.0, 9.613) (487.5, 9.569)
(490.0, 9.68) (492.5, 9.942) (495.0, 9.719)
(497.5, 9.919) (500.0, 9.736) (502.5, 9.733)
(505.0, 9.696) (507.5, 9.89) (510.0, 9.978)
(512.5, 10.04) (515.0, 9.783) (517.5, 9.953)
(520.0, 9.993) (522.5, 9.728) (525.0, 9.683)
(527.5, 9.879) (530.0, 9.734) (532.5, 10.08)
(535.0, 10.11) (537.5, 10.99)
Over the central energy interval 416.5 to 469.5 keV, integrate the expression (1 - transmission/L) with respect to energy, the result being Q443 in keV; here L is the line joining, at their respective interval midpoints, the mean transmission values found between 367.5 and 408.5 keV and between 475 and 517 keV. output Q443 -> 8.2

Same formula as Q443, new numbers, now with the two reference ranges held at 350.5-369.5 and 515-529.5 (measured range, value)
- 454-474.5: 1.1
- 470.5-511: -0.7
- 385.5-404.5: 3.0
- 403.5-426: 9.4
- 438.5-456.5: 5.9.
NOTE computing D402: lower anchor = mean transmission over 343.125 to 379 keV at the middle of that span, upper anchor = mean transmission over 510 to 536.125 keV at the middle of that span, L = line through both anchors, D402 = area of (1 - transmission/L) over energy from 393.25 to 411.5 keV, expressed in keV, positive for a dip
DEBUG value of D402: 6.1 keV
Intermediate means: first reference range 8.01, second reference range 9.9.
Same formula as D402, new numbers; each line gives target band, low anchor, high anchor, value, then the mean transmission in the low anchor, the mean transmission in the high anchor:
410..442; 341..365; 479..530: 7.98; 7.95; 9.8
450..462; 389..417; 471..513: 0.67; 5.65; 9.69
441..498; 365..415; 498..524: 3.56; 6.84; 9.85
